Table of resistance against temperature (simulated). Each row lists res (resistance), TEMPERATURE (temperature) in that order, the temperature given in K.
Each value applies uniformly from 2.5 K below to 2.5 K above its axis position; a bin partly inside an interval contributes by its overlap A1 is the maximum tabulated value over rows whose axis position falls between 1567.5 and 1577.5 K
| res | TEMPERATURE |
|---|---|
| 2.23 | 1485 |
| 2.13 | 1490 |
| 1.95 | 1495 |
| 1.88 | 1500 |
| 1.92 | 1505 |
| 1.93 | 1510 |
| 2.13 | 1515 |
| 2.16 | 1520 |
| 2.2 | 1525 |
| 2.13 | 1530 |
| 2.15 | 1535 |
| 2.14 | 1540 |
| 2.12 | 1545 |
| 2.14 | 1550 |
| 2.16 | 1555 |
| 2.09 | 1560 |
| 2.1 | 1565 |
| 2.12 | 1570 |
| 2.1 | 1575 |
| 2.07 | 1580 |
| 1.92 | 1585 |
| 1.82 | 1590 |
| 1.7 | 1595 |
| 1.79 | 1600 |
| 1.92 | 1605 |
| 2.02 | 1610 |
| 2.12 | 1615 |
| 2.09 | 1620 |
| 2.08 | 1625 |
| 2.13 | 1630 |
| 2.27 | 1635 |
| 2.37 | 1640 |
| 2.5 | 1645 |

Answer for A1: 2.12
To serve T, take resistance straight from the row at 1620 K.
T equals 2.09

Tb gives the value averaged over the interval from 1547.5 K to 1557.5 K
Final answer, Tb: 2.15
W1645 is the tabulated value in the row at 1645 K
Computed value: 2.5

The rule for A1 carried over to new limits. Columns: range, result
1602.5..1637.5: 2.27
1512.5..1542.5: 2.2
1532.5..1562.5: 2.16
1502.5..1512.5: 1.93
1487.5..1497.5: 2.13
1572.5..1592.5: 2.1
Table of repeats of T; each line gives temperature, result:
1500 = 1.88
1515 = 2.13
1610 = 2.02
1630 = 2.13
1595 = 1.7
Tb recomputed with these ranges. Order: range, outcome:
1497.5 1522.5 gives 2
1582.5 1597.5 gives 1.81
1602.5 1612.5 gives 1.97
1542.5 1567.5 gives 2.12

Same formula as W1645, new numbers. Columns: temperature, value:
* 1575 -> 2.1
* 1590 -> 1.82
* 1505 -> 1.92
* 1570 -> 2.12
